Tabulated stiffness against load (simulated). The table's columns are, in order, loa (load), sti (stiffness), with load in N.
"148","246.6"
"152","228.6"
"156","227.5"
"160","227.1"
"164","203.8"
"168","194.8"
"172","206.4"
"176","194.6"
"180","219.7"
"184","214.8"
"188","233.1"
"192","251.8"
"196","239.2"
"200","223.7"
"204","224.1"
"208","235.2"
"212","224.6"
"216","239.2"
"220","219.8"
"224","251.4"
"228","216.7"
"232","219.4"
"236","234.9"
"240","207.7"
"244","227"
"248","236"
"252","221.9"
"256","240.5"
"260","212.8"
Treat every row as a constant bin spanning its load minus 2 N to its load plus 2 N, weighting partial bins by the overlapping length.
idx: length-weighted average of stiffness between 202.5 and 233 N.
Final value 229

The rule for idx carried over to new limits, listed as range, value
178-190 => 223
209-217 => 231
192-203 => 234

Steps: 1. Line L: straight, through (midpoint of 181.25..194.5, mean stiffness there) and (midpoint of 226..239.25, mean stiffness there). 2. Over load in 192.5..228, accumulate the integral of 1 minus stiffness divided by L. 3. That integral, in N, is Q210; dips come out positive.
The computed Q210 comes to -0.7 N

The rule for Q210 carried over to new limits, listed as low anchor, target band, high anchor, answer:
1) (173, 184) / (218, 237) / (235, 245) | -0.8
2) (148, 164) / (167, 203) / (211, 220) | 1.3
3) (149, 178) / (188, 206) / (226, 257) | -1.4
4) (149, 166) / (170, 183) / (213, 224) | 1.1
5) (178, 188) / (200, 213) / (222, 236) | -0.1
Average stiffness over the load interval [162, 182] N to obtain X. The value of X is 204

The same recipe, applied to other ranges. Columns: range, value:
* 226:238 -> 224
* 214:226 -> 237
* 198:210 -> 228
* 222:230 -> 234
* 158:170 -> 209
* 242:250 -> 232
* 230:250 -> 225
